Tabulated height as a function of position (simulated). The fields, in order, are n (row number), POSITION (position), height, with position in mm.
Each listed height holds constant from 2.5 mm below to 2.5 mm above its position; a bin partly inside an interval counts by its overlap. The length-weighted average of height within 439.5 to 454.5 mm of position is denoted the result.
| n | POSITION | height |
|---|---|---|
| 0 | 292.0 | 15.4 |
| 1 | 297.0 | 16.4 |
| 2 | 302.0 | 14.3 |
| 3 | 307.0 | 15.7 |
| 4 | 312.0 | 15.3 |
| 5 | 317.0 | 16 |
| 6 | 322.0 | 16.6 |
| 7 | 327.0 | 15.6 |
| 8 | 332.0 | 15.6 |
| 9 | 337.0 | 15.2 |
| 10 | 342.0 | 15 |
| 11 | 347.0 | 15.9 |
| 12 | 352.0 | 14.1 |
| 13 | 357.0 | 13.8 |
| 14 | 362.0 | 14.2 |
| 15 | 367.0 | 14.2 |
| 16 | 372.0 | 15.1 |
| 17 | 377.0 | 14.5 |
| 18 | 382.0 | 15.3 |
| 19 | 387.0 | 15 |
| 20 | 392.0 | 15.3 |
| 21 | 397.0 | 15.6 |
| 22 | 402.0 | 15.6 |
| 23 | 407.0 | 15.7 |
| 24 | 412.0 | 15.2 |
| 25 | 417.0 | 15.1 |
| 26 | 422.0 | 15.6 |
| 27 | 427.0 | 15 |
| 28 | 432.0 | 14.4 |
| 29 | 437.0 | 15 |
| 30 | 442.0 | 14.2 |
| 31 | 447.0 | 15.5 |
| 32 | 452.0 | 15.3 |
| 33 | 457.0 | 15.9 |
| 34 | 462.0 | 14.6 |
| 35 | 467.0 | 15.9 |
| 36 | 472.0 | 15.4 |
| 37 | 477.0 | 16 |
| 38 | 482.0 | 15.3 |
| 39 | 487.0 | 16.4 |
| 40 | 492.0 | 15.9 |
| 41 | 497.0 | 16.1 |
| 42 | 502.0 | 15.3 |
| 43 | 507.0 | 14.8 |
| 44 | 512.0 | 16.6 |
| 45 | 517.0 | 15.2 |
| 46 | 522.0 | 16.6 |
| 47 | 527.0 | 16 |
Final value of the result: 15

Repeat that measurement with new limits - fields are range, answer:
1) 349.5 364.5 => 14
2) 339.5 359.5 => 14.7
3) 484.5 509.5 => 15.7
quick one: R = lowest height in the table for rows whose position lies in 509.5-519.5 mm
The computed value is 15.2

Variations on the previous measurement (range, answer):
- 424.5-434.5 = 14.4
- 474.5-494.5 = 15.3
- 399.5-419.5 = 15.1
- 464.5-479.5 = 15.4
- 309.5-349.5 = 15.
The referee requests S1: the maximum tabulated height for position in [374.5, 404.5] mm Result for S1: 15.6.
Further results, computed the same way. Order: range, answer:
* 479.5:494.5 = 16.4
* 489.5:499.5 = 16.1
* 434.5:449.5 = 15.5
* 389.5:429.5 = 15.7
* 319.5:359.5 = 16.6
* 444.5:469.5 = 15.9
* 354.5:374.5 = 15.1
